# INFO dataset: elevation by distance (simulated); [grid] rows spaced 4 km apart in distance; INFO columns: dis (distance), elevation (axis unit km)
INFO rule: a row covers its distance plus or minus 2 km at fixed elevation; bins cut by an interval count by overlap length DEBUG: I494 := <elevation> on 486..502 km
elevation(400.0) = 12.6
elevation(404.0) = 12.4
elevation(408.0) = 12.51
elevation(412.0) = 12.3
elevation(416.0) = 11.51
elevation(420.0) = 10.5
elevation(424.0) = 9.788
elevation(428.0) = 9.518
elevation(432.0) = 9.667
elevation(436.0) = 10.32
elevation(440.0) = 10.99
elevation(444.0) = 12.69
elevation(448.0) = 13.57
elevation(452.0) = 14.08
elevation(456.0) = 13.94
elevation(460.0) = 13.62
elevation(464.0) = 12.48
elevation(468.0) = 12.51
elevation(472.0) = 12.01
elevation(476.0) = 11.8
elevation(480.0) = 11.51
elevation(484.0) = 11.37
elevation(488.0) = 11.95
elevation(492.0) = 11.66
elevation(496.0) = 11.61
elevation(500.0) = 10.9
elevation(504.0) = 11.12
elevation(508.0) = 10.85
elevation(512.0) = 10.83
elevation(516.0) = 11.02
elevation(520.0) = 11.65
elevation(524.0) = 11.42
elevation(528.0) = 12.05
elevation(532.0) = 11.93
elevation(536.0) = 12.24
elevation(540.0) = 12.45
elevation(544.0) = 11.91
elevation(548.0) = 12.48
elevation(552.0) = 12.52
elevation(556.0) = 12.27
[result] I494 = 11.5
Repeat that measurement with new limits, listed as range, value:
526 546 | 12.1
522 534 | 11.8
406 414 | 12.4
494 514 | 11.1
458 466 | 13.1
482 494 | 11.7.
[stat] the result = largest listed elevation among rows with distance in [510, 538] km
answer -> 12.24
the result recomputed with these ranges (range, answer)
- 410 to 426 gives 12.3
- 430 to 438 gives 10.32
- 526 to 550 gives 12.48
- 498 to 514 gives 11.12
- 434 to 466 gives 14.08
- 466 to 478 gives 12.51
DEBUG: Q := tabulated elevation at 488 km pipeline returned 11.95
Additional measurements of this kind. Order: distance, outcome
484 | 11.37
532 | 11.93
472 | 12.01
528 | 12.05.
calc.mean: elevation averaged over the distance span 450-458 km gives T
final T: 14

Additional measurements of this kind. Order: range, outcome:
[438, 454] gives 12.8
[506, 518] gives 10.9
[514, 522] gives 11.3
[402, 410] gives 12.5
